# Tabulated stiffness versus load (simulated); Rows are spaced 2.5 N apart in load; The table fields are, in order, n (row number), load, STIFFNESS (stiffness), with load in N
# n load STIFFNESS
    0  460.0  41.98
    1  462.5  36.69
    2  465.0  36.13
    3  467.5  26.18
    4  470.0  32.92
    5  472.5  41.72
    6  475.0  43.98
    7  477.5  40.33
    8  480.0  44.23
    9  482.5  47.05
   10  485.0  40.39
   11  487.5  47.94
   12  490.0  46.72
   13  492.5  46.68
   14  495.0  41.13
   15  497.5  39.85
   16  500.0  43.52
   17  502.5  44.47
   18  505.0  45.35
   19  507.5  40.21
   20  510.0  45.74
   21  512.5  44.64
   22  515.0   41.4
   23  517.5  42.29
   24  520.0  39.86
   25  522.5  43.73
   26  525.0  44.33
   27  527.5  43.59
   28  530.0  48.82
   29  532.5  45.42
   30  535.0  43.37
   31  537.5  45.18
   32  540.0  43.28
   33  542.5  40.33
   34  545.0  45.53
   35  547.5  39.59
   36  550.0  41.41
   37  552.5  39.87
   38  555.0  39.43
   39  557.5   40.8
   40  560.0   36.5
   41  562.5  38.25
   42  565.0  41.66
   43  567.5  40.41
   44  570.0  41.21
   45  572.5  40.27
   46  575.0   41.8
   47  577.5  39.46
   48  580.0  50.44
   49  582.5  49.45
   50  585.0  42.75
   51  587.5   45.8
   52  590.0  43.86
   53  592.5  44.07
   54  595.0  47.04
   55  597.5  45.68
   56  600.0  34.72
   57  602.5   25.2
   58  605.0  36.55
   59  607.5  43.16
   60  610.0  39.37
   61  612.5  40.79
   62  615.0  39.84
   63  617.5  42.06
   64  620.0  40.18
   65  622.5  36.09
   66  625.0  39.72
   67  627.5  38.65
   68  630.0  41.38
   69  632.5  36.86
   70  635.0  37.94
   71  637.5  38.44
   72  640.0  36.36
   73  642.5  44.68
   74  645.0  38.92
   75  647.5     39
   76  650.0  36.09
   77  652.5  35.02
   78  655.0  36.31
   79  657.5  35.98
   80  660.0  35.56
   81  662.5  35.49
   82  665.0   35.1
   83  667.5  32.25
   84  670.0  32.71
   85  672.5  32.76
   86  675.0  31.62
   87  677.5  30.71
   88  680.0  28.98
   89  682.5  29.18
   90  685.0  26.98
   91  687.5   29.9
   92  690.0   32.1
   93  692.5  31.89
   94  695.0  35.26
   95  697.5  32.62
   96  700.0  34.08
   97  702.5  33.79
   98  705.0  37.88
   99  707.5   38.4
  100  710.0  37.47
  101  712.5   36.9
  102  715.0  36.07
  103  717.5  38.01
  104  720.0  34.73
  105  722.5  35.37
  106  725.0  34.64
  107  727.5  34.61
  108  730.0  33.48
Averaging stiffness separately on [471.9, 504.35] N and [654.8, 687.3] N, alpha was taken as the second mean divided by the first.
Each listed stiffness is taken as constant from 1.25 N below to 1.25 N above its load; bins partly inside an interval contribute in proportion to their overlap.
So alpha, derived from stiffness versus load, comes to 0.74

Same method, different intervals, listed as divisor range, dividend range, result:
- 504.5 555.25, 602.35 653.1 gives 0.90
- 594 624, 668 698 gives 0.80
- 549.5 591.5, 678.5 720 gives 0.80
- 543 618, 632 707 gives 0.84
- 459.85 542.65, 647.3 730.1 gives 0.80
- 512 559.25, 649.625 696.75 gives 0.77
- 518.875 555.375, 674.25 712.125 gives 0.76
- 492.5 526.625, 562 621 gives 0.97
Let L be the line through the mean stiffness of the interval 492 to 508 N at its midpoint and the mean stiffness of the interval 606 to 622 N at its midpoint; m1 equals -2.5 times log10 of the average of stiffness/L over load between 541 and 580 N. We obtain 0.02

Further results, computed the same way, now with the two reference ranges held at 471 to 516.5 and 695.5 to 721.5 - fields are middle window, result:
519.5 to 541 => -0.05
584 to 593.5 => -0.10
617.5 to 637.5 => 0.00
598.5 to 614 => 0.08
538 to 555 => 0.00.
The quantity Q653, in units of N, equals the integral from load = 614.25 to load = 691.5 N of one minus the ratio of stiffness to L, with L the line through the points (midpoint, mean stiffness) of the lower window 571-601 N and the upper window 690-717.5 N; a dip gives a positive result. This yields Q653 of 6.9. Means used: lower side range 43.8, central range 35.7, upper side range 35.4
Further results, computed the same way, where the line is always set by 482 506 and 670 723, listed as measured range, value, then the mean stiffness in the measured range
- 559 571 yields 0.2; 39.6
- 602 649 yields -2.1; 38.9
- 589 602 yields -1.1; 42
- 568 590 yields -2.3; 43.8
